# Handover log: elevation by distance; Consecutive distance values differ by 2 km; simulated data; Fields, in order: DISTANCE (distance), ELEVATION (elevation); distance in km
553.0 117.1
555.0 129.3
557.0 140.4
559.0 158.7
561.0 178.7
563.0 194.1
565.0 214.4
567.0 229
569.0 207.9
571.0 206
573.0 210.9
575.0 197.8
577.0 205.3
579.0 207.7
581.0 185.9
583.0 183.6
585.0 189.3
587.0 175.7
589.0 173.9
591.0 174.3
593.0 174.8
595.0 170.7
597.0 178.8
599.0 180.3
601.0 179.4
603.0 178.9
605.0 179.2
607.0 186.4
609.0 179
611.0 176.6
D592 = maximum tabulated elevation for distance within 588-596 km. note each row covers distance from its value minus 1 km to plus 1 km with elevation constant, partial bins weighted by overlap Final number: 174.8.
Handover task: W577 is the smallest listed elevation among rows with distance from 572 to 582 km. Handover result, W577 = 185.9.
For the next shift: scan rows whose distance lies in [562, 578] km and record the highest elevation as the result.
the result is 229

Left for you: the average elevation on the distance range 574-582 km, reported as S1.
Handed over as 199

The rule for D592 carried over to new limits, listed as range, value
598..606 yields 180.3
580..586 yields 189.3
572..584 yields 210.9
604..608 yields 186.4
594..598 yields 178.8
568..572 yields 207.9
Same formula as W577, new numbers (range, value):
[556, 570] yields 140.4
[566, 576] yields 197.8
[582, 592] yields 173.9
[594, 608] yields 170.7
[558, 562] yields 158.7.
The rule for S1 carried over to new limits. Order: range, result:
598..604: 180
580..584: 185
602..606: 179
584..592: 178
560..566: 196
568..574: 208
